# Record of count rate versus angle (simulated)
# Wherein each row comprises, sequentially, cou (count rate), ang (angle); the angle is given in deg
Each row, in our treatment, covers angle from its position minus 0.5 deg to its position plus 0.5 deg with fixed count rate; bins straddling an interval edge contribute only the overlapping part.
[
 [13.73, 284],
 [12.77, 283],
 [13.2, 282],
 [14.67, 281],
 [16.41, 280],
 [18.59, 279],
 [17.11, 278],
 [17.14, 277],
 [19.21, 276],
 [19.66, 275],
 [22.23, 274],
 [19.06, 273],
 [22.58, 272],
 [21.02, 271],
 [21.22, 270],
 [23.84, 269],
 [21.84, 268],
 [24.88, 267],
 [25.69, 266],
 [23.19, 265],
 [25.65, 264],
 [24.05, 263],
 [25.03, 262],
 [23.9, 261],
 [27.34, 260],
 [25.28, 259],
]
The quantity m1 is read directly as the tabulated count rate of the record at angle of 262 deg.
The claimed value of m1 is 25.03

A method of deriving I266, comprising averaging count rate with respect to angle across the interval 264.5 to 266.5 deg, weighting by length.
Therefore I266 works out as 24.4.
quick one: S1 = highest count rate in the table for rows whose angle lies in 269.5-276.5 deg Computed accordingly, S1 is 22.58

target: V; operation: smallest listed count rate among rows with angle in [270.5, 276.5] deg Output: 19.06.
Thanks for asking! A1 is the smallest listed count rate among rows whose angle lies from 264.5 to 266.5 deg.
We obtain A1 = 23.19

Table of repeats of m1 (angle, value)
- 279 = 18.59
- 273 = 19.06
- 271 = 21.02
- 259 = 25.28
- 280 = 16.41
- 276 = 19.21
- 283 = 12.77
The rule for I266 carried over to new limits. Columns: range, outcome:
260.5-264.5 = 24.7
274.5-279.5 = 18.3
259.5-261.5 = 25.6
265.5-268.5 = 24.1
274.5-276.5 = 19.4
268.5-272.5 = 22.2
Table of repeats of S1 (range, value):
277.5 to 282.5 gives 18.59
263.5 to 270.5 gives 25.69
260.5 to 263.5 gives 25.03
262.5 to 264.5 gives 25.65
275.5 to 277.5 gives 19.21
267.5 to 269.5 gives 23.84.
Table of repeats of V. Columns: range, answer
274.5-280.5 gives 16.41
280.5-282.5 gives 13.2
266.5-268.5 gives 21.84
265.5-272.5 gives 21.02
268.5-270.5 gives 21.22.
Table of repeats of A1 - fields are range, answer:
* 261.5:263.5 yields 24.05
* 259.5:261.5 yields 23.9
